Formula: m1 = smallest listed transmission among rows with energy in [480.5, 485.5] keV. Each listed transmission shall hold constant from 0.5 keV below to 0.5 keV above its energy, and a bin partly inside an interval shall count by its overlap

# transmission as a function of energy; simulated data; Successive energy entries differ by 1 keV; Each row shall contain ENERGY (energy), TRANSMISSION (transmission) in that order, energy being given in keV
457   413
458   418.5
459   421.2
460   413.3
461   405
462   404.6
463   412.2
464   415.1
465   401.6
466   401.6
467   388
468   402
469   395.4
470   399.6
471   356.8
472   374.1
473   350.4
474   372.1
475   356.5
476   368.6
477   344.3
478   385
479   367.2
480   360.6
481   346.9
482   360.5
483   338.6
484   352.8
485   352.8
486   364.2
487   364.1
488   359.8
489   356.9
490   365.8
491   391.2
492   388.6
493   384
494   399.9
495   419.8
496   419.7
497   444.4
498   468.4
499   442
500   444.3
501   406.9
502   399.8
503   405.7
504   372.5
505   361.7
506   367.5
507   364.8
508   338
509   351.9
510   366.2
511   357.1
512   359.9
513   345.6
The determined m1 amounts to 338.6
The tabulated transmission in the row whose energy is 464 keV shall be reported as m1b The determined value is 415.1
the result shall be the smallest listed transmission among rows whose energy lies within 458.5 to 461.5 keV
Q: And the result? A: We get 405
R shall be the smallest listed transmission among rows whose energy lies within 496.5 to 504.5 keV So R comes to 372.5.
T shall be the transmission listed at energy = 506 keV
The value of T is 367.5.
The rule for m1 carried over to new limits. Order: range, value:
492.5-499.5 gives 384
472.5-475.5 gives 350.4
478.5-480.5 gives 360.6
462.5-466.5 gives 401.6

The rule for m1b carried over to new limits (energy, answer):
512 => 359.9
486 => 364.2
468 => 402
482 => 360.5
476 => 368.6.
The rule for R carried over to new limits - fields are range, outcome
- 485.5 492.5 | 356.9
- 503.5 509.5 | 338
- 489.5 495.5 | 365.8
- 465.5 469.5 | 388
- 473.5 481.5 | 344.3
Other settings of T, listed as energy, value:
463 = 412.2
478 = 385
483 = 338.6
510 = 366.2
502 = 399.8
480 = 360.6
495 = 419.8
